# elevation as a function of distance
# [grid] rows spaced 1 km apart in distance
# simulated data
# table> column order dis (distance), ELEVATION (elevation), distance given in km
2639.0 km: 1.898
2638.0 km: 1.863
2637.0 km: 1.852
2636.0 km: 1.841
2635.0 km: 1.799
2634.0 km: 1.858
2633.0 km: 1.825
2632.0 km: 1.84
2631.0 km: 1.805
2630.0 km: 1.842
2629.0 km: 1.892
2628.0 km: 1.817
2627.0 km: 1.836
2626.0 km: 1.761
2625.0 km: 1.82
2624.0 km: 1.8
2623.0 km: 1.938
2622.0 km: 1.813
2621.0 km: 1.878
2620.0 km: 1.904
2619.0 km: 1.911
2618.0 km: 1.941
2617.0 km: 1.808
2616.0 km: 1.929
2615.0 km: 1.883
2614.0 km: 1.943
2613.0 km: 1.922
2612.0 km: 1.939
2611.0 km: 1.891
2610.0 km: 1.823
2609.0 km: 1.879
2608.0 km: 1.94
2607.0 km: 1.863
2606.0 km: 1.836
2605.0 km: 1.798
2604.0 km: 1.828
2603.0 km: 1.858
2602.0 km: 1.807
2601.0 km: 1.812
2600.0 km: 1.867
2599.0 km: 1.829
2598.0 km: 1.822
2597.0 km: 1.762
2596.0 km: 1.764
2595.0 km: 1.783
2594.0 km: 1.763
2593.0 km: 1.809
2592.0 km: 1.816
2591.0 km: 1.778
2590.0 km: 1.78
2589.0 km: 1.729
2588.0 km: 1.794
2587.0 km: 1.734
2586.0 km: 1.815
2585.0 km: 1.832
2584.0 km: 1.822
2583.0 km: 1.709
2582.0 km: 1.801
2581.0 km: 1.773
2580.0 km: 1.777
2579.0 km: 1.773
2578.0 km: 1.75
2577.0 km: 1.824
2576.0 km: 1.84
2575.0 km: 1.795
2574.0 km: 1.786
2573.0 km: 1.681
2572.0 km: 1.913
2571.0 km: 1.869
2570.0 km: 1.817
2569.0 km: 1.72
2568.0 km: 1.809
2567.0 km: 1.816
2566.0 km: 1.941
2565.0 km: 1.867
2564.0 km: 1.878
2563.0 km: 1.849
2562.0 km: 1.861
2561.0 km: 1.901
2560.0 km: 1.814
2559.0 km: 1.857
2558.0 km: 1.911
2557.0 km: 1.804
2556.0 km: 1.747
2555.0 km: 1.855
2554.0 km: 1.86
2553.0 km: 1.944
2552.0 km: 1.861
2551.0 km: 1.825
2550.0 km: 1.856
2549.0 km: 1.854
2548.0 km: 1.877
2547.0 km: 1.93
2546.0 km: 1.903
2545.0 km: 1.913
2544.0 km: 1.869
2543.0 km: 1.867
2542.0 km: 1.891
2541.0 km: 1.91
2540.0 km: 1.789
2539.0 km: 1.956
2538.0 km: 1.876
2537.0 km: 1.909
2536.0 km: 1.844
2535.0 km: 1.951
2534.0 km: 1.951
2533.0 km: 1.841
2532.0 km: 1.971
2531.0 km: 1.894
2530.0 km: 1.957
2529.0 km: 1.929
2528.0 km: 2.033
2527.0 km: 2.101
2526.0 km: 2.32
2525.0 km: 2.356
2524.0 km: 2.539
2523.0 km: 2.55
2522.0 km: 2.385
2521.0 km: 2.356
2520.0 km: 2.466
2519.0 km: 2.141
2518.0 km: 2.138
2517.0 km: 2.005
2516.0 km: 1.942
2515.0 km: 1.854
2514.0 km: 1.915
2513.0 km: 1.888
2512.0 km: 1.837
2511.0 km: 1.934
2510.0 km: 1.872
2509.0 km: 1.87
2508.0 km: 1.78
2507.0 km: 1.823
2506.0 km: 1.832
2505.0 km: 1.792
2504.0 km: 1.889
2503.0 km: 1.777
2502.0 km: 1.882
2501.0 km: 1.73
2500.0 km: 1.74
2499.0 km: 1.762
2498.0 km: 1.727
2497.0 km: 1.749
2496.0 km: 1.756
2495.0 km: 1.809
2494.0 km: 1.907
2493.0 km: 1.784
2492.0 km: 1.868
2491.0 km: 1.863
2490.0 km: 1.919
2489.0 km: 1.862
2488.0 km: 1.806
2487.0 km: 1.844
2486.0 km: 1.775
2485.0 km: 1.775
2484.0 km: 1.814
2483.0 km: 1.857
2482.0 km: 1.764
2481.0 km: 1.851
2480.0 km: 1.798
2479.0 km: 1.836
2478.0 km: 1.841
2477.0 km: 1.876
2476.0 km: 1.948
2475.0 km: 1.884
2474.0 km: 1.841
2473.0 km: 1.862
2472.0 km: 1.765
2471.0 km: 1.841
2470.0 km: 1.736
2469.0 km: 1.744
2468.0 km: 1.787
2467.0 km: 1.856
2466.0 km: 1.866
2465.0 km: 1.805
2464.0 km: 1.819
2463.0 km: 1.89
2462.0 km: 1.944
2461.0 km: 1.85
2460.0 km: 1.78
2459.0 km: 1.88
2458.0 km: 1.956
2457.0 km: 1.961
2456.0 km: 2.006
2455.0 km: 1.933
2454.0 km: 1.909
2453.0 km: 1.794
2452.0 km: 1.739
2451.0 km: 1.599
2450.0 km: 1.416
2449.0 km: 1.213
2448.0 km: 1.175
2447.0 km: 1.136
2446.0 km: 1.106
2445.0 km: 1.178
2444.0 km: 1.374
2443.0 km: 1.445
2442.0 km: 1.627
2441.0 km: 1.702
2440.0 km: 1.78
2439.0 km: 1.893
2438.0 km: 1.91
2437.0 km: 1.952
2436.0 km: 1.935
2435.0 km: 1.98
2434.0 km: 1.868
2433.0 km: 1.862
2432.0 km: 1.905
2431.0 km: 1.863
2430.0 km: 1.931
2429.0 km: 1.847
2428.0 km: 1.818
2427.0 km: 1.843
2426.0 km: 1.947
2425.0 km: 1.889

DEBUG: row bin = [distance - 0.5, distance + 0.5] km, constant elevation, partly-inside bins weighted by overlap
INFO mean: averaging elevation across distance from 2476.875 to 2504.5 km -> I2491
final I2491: 1.82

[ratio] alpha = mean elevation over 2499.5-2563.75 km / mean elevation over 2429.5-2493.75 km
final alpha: 1.1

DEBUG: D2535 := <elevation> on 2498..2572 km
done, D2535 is 1.93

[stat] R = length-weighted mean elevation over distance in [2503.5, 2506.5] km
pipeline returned 1.84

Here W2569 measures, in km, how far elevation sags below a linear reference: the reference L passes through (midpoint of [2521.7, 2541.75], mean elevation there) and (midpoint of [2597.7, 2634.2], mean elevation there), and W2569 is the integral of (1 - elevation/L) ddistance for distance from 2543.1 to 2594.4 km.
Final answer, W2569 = 3.62 km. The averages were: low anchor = 2.05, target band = 1.83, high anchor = 1.86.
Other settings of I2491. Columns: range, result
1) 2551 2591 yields 1.82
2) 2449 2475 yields 1.81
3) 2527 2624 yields 1.85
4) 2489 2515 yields 1.83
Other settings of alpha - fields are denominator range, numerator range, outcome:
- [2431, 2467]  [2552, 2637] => 1.06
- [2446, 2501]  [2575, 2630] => 1.03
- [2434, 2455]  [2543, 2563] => 1.16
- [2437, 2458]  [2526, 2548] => 1.20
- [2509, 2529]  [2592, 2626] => 0.87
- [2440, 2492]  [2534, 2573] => 1.07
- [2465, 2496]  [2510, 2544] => 1.11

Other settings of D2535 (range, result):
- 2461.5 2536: 1.91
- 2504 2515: 1.86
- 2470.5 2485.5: 1.84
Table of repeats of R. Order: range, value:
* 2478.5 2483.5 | 1.82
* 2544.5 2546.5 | 1.91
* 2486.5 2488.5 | 1.83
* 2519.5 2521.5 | 2.41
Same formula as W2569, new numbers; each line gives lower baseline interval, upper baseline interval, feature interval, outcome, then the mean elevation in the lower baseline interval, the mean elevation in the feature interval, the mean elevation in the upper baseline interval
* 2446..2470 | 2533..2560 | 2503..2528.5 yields -3.26 km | 1.73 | 2.06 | 1.88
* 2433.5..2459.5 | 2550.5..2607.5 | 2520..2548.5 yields -4.27 km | 1.67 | 2.03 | 1.82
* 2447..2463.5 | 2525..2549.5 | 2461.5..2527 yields -2.73 km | 1.73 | 1.91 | 1.94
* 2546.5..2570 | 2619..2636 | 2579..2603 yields 0.73 km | 1.85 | 1.79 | 1.84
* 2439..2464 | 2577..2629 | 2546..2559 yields -0.68 km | 1.65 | 1.86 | 1.83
